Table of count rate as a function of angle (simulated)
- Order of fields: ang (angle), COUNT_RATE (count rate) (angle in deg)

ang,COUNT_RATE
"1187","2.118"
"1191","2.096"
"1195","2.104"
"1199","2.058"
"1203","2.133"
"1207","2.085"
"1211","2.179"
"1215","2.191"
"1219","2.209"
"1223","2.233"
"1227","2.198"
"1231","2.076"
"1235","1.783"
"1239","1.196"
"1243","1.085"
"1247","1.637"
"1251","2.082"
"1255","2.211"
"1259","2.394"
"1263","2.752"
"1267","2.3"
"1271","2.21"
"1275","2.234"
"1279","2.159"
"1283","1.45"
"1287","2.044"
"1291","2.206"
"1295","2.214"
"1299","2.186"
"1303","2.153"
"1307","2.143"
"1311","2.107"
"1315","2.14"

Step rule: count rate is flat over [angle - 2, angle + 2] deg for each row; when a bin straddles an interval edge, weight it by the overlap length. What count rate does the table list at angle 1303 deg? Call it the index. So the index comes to 2.153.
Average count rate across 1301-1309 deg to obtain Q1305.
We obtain 2.15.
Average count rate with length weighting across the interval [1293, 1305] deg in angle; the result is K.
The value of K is 2.18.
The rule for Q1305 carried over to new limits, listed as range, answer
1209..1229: 2.2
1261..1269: 2.53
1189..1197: 2.1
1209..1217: 2.18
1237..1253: 1.5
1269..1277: 2.22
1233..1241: 1.49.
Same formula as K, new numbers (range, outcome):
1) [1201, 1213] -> 2.13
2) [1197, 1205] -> 2.1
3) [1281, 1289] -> 1.75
